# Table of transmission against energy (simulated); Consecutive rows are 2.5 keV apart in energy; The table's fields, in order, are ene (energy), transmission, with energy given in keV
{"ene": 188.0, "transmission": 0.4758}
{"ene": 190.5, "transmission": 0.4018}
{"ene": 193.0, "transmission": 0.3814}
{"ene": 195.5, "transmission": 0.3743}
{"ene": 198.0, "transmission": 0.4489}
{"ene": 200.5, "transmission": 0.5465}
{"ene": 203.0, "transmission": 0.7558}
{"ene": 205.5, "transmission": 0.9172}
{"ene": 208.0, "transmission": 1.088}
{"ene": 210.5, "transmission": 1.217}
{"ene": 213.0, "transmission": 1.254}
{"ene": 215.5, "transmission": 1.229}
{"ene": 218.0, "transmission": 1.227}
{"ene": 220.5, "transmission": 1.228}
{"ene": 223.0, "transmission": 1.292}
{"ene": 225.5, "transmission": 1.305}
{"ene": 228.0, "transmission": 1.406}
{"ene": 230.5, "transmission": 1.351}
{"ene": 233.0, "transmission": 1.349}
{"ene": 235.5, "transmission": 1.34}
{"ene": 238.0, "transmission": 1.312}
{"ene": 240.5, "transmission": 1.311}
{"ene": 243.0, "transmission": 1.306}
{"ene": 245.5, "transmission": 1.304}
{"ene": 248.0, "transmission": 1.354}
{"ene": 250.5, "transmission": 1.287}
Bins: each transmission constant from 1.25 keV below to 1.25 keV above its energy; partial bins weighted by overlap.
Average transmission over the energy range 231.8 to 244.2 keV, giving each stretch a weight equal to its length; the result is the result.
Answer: 1.32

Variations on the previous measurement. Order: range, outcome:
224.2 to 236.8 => 1.35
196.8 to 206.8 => 0.67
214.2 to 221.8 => 1.23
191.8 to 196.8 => 0.379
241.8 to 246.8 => 1.31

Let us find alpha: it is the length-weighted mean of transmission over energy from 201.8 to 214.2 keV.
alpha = 1.05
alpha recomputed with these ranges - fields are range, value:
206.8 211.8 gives 1.15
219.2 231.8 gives 1.32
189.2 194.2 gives 0.393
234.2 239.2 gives 1.33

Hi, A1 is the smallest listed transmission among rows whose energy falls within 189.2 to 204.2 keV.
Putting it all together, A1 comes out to 0.3743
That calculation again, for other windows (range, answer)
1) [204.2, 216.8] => 0.9172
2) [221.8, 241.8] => 1.292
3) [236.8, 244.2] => 1.306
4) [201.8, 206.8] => 0.7558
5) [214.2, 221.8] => 1.227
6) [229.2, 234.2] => 1.349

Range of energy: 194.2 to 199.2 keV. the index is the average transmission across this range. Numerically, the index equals 0.411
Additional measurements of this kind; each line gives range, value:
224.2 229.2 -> 1.35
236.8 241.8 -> 1.31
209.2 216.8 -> 1.23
